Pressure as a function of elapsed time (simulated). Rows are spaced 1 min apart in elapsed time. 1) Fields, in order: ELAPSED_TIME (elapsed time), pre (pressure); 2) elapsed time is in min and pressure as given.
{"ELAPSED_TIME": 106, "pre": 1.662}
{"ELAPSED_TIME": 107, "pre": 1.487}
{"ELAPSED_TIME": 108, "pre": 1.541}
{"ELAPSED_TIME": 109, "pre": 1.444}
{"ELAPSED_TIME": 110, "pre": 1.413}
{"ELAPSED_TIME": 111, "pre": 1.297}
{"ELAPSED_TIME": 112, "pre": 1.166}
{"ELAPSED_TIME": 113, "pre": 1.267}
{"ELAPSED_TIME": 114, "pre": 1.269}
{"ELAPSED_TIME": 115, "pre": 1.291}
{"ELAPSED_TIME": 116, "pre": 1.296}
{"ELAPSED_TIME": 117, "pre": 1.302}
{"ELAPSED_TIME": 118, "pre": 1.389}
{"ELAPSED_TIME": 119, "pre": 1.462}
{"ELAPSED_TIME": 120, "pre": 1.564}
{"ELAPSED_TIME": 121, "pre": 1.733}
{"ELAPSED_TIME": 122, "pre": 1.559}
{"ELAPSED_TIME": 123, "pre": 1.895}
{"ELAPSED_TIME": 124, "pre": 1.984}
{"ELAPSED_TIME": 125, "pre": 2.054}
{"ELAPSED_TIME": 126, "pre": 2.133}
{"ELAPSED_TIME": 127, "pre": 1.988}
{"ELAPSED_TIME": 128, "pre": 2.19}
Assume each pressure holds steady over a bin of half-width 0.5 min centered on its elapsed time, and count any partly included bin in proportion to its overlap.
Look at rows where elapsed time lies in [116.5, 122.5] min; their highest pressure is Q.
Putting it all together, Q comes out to 1.733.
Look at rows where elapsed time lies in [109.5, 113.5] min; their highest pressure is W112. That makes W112 1.413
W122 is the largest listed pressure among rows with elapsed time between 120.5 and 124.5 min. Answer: 1.984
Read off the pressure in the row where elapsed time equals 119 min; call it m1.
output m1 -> 1.462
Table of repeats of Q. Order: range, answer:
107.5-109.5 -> 1.541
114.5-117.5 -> 1.302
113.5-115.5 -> 1.291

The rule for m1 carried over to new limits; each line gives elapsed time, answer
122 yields 1.559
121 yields 1.733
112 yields 1.166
